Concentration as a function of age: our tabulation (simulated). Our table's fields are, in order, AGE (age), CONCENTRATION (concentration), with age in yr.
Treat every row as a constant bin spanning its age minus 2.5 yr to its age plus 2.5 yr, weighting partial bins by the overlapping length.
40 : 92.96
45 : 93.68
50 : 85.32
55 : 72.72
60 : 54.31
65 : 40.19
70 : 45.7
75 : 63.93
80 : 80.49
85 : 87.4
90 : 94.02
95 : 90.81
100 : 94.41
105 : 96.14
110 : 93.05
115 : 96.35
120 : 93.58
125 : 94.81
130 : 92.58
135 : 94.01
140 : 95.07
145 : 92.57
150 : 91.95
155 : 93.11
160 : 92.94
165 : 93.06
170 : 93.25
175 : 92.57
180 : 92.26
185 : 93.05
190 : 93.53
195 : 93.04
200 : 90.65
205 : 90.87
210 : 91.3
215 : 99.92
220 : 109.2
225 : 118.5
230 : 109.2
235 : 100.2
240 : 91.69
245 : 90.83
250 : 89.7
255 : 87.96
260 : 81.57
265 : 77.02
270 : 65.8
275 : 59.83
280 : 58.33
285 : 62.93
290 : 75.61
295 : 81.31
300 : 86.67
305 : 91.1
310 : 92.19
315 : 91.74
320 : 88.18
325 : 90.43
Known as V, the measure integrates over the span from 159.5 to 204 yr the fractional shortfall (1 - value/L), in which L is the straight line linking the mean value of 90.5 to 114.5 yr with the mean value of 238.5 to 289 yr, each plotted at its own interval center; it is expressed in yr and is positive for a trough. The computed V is -3.9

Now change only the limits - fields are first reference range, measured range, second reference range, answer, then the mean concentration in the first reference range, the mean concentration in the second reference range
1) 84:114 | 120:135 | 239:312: -0.48 yr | 93.1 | 79.2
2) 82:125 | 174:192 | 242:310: -1.37 yr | 93.2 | 78.2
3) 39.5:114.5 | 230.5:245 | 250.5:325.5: -3.22 yr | 79.1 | 79.4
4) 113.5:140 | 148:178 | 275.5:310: -0.83 yr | 94.3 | 76.2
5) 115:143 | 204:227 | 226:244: -0.57 yr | 94.2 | 101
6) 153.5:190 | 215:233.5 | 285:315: -4.29 yr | 92.9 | 84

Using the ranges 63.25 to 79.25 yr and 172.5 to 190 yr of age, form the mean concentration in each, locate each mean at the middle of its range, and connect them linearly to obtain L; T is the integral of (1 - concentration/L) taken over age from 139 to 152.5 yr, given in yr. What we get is -2.2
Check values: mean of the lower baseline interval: 53.7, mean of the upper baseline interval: 92.8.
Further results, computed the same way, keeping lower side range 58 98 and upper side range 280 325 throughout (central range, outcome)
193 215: -4.34 yr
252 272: 0.42 yr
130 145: -4.18 yr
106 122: -4.97 yr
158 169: -2.66 yr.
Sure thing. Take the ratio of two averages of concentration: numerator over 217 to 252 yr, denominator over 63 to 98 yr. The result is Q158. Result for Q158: 1.4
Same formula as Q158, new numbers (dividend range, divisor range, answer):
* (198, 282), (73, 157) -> 0.98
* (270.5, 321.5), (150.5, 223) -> 0.83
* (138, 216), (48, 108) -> 1.23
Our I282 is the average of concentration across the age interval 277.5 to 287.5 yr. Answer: 60.6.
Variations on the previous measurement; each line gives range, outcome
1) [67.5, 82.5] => 63.4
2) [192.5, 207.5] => 91.5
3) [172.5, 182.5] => 92.4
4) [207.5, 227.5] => 105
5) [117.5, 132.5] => 93.7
